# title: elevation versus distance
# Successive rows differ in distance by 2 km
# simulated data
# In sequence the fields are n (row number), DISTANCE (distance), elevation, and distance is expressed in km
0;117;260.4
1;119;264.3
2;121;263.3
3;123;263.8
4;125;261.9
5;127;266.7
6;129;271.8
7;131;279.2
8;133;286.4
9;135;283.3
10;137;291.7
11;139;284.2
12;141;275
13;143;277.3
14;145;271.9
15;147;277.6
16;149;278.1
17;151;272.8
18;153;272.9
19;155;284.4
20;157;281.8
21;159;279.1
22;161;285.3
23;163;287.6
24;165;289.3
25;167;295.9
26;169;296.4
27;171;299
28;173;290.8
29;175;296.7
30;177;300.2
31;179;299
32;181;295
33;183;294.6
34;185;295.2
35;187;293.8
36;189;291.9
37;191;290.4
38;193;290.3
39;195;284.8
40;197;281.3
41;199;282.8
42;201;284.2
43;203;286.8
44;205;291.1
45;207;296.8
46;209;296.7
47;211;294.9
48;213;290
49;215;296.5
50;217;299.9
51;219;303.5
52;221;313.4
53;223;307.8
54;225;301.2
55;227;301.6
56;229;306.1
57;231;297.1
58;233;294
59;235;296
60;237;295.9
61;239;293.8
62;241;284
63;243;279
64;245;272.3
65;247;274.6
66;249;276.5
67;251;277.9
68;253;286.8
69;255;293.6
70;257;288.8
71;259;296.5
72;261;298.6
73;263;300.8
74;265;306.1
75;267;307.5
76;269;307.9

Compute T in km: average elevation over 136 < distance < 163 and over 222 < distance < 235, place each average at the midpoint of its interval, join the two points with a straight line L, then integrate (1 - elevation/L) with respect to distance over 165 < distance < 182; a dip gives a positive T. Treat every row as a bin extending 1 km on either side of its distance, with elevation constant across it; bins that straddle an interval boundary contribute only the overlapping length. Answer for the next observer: -0.6 km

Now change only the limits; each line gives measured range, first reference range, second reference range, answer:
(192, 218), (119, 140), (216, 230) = 0.7 km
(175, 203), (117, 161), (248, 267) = -0.8 km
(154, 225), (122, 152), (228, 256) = -2.8 km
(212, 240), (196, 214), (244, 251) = -1.7 km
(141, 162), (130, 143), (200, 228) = 0.6 km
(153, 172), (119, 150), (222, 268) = -0.6 km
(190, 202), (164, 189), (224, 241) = 0.4 km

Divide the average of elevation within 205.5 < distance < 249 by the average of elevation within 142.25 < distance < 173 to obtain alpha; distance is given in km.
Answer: 1.0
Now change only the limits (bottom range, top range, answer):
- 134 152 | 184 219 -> 1.04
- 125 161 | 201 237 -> 1.07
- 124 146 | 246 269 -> 1.05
